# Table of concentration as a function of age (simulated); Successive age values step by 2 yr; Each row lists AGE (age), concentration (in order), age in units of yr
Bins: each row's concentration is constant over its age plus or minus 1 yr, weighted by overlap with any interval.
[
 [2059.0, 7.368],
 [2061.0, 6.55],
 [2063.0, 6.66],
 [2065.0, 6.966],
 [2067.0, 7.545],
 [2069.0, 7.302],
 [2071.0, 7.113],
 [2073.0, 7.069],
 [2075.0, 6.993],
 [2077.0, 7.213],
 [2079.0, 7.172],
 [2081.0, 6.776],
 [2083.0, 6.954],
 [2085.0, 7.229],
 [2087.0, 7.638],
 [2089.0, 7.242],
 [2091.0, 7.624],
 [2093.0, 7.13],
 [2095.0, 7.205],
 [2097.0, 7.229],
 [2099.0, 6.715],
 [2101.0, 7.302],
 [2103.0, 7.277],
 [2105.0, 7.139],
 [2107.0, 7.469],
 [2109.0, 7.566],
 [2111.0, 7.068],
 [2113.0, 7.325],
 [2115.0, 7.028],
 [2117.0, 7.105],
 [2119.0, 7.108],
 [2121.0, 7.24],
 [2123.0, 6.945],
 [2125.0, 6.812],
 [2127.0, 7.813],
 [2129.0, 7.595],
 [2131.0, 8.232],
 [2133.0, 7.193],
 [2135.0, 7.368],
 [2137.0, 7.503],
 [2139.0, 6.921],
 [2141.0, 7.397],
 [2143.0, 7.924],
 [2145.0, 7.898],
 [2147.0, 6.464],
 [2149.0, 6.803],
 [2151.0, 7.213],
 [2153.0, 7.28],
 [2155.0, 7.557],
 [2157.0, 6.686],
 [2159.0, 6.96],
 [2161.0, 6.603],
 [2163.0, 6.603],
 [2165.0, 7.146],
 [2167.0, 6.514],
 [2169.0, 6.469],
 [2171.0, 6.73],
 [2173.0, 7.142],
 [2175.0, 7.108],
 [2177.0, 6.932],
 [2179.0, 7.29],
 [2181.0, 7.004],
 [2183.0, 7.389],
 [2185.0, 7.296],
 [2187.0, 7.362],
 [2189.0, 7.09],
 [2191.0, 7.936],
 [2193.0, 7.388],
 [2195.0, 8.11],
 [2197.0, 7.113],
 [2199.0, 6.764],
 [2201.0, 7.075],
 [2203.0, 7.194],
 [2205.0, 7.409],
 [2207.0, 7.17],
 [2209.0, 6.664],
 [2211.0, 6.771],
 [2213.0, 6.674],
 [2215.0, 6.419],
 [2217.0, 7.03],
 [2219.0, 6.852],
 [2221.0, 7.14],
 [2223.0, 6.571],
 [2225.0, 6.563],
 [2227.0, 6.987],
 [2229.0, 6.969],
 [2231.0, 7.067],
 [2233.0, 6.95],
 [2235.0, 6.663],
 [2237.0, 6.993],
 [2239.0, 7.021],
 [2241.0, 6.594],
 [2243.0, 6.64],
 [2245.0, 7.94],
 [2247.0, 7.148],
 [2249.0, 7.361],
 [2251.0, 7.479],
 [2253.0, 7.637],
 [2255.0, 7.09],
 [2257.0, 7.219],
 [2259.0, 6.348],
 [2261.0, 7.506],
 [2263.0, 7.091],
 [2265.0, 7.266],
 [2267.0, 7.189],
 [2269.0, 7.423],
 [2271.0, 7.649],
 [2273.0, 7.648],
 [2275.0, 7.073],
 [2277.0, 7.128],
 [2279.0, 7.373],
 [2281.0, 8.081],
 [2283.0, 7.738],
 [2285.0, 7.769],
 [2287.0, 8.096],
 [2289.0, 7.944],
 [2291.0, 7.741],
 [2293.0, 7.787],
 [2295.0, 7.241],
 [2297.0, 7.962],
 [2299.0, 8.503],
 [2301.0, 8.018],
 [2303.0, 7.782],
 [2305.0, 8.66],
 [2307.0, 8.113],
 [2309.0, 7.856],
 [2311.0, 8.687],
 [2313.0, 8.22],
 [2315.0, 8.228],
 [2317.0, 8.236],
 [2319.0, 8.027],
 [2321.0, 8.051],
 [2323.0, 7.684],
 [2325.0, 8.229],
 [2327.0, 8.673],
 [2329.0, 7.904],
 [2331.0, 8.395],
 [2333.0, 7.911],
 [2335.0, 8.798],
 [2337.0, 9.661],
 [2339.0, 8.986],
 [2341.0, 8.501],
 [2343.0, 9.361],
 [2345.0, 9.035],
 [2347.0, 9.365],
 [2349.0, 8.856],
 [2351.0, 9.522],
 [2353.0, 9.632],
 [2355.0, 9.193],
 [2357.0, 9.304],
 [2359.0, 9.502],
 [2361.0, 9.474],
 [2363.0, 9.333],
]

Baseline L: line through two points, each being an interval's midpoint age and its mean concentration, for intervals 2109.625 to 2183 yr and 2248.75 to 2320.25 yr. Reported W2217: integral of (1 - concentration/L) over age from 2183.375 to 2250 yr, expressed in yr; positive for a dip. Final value 3.3 yr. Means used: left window 7.14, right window 7.7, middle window 7.06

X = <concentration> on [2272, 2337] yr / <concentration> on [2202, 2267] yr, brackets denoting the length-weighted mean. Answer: 1.14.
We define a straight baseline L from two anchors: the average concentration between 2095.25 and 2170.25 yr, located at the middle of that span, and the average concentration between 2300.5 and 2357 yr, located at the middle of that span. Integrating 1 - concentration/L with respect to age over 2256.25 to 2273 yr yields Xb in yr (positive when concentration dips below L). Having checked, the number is 1.8 yr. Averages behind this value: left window 7.17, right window 8.57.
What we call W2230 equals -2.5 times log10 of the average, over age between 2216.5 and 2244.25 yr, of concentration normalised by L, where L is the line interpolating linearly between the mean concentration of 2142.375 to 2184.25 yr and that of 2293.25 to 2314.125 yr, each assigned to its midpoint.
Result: 0.101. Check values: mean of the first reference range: 7.03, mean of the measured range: 6.87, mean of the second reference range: 8.09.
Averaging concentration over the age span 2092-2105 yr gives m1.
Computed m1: 7.14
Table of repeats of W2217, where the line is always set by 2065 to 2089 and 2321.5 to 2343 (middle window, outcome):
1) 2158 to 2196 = 2.9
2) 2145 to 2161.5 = 1.2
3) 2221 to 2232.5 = 1.6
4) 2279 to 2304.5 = 1.3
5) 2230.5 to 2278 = 5.4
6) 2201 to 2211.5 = 1.1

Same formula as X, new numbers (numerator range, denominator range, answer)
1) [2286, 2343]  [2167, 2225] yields 1.17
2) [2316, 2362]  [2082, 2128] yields 1.22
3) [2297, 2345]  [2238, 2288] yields 1.14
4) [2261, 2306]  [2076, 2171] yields 1.07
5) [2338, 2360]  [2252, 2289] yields 1.24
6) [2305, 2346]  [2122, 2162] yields 1.16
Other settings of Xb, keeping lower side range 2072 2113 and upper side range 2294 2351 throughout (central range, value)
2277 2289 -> 0.6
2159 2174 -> 1.6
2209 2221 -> 1.6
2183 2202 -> 0.9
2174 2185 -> 0.7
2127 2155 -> 0.2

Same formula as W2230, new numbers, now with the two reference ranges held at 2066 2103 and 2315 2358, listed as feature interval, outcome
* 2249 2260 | 0.15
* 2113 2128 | 0.04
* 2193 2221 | 0.13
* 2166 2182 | 0.12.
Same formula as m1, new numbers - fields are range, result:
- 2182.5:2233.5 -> 7.07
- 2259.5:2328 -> 7.83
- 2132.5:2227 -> 7.08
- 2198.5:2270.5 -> 7.03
